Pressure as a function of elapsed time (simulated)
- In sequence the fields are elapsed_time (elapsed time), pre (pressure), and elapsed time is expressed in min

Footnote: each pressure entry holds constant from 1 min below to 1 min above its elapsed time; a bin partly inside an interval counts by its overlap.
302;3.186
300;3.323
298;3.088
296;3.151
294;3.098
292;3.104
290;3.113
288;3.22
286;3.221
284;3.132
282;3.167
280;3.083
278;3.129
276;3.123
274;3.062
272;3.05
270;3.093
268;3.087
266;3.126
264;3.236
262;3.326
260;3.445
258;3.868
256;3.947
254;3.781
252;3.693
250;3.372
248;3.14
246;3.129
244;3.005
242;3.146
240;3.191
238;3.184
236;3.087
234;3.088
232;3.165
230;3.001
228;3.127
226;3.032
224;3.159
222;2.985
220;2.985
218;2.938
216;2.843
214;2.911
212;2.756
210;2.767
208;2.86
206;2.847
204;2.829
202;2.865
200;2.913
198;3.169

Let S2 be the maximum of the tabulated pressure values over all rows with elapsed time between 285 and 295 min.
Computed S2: 3.221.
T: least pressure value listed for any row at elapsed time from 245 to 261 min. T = 3.129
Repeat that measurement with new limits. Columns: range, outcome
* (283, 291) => 3.113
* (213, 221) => 2.843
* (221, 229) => 2.985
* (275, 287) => 3.083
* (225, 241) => 3.001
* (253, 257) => 3.781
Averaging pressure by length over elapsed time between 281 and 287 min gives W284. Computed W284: 3.17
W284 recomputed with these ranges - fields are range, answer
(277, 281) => 3.11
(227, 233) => 3.1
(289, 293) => 3.11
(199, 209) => 2.86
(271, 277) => 3.08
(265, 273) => 3.09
